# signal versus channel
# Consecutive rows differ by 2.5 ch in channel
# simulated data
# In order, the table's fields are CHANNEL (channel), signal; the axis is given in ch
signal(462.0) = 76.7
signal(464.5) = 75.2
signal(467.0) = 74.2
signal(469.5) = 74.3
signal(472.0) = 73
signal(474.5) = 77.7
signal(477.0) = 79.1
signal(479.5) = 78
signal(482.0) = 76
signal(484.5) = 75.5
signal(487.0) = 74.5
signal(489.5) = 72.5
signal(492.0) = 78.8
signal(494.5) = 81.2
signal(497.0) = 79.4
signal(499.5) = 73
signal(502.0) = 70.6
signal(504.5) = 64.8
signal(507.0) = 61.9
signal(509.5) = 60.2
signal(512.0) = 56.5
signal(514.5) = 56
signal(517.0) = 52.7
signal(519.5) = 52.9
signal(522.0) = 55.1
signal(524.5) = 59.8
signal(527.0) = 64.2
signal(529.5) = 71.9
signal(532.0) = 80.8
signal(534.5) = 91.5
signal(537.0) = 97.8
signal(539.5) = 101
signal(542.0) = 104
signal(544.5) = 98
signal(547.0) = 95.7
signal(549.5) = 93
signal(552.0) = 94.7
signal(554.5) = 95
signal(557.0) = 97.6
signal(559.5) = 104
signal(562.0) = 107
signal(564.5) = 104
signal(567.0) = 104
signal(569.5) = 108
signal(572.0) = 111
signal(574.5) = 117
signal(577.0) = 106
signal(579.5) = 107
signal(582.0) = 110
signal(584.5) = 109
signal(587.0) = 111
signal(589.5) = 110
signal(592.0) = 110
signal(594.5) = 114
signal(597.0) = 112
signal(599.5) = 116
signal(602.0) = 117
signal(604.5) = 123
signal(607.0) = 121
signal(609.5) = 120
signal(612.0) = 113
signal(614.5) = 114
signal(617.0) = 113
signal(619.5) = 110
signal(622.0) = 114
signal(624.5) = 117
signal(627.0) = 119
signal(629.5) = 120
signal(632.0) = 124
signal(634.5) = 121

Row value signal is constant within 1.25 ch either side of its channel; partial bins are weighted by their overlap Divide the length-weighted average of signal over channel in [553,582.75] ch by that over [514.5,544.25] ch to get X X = 1.4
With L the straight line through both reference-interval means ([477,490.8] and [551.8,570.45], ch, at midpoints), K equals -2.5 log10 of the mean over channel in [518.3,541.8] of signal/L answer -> 0.20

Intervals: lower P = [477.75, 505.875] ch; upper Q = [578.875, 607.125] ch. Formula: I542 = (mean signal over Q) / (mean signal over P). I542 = 1.51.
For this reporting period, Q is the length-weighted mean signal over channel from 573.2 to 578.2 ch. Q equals 112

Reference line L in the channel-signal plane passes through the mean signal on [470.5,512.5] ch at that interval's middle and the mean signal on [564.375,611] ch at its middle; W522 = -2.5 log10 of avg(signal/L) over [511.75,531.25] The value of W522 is 0.39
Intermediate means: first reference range 72.8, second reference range 112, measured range 59.3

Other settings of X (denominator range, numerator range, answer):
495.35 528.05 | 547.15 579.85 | 1.66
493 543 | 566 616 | 1.57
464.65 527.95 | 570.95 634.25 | 1.66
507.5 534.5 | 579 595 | 1.76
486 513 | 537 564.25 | 1.41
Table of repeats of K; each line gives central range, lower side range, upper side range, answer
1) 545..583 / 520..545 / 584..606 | -0.064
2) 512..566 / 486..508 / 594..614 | 0.089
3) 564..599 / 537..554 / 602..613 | 0.003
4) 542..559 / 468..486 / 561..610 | 0.040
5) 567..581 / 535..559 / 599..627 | -0.042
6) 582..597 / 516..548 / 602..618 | -0.036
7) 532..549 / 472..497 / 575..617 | -0.014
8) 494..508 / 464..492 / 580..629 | 0.156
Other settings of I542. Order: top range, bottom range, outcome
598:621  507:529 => 2.01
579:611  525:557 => 1.26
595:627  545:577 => 1.13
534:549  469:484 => 1.28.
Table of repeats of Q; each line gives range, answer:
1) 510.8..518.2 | 55.1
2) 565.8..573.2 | 108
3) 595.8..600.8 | 114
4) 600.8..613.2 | 119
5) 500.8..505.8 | 67.6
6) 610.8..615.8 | 114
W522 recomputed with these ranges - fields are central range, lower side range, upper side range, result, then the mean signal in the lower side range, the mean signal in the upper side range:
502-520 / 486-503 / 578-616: 0.35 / 75.8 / 114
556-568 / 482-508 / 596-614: -0.03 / 73.5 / 117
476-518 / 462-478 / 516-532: -0.02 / 75.6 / 61.2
